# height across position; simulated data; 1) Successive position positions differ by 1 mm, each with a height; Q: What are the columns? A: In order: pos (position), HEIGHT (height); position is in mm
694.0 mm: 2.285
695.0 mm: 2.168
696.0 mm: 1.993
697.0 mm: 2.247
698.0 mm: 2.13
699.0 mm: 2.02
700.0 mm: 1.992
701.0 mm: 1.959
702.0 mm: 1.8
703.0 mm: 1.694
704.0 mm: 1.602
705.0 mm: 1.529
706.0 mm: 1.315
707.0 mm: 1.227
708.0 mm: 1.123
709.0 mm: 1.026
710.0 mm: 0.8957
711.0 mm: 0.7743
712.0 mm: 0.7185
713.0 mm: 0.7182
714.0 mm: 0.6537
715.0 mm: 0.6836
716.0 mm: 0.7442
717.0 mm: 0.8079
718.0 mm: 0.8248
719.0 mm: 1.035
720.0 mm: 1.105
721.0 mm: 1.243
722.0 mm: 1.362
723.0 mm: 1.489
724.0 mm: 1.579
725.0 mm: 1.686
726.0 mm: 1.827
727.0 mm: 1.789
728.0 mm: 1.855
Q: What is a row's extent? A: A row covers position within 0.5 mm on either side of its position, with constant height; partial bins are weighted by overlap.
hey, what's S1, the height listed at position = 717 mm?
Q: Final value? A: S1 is 0.8079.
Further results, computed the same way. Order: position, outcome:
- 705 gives 1.529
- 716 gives 0.7442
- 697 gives 2.247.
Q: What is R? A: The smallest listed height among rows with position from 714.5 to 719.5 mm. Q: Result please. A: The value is 0.6836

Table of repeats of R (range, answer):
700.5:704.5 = 1.602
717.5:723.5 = 0.8248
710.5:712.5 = 0.7185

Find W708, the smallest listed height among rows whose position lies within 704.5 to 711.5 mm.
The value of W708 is 0.7743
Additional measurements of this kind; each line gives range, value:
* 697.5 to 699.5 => 2.02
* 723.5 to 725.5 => 1.579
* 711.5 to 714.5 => 0.6537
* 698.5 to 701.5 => 1.959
